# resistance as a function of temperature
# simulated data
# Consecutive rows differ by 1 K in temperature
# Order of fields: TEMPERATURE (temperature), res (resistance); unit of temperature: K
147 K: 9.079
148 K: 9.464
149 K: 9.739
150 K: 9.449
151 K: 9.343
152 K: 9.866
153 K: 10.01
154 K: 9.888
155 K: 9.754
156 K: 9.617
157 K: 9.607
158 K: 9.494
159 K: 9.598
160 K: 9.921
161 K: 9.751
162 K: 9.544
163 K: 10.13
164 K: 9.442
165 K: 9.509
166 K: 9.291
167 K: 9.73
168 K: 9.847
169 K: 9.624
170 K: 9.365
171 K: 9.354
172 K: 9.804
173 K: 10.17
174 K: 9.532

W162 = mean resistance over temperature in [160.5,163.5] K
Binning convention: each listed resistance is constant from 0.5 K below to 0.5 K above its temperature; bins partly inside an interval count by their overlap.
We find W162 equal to 9.81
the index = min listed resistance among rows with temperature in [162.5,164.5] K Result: 9.442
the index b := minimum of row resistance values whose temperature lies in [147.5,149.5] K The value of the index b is 9.464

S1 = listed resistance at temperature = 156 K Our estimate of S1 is 9.617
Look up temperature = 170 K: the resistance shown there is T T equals 9.365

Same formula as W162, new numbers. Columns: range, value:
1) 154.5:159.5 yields 9.61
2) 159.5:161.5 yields 9.84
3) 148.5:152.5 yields 9.6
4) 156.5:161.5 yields 9.67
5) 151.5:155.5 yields 9.88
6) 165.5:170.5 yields 9.57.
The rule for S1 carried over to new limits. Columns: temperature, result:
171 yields 9.354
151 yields 9.343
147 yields 9.079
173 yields 10.17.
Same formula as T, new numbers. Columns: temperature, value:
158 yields 9.494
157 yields 9.607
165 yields 9.509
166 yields 9.291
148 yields 9.464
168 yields 9.847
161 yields 9.751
